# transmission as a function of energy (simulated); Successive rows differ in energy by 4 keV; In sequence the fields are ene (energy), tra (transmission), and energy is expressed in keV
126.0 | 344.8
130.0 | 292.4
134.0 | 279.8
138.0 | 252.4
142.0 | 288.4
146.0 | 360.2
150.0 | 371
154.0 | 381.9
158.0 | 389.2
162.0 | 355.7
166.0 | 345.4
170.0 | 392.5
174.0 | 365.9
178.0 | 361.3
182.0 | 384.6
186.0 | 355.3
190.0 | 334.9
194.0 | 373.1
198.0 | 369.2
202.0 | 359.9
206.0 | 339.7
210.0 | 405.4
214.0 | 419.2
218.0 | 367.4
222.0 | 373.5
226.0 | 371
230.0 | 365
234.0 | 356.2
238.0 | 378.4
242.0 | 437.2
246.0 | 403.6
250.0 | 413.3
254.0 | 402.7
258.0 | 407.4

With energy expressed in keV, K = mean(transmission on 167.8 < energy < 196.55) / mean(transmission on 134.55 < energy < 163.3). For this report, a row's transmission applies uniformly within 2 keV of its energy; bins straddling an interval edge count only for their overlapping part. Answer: 1.1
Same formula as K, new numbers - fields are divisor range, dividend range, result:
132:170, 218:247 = 1.13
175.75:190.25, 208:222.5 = 1.09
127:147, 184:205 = 1.22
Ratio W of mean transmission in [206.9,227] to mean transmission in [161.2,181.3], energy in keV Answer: 1.05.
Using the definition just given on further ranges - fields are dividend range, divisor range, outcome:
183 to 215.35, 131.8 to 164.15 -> 1.10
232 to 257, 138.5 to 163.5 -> 1.14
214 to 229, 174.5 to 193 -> 1.05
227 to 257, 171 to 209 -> 1.09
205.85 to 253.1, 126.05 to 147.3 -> 1.31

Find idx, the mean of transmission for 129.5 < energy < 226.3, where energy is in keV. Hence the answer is 356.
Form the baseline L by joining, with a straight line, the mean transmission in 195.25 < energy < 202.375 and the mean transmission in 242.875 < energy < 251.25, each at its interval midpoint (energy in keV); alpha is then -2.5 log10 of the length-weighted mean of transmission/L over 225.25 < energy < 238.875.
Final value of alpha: 0.09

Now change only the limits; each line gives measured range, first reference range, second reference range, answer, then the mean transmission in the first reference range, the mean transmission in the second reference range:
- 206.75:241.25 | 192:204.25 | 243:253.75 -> 0.02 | 367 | 410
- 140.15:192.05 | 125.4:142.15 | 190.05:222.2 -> -0.11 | 287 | 374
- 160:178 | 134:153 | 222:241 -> -0.10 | 317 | 372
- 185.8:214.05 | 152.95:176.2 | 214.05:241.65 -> 0.02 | 371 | 376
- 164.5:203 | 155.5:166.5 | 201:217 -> 0.03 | 367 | 382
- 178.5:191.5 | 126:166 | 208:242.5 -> -0.01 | 332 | 384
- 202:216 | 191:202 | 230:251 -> -0.03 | 366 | 394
